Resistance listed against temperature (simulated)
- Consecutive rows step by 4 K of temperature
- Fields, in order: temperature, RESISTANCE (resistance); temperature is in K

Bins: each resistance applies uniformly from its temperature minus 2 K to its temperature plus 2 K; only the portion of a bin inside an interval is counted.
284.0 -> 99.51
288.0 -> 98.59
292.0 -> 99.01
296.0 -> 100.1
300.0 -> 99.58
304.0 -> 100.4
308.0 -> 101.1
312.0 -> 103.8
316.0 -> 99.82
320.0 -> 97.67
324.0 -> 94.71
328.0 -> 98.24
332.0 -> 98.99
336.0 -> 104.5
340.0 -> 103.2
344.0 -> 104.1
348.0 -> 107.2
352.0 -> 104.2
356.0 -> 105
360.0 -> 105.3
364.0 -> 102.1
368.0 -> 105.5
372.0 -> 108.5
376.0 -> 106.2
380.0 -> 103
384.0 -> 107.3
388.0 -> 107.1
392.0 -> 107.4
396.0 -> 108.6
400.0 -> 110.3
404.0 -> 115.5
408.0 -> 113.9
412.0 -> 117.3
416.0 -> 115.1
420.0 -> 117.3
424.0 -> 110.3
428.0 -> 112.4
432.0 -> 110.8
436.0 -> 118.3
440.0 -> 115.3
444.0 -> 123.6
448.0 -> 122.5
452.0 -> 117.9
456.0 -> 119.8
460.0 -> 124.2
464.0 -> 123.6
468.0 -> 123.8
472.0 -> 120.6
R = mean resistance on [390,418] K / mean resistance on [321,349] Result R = 1.11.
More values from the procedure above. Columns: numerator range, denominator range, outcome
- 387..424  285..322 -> 1.13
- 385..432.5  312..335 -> 1.14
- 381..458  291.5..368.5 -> 1.12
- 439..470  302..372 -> 1.19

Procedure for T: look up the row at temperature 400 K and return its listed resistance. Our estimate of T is 110.3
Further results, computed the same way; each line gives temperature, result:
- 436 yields 118.3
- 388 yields 107.1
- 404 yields 115.5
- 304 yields 100.4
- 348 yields 107.2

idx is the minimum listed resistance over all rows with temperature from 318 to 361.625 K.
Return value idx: 94.71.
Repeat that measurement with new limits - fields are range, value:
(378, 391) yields 103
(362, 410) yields 102.1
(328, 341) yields 98.24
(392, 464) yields 107.4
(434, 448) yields 115.3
